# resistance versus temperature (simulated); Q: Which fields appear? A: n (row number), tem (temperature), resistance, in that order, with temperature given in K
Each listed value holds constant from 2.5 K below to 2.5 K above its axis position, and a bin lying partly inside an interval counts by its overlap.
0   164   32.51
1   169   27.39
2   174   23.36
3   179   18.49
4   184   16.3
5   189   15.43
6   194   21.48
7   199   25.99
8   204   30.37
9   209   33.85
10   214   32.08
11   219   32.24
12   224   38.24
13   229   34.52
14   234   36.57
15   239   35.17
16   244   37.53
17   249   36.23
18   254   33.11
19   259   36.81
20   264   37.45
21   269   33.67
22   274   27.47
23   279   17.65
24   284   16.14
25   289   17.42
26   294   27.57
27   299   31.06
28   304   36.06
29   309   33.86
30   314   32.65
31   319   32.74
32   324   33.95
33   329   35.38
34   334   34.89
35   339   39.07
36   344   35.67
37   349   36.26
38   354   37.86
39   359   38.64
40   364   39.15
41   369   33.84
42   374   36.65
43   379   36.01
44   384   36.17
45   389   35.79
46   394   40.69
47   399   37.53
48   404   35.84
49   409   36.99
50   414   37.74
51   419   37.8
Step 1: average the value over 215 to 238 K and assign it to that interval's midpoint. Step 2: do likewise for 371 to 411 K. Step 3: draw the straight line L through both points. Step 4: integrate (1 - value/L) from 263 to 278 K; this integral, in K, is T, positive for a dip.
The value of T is 2.0 K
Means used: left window 35.2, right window 36.9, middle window 30.9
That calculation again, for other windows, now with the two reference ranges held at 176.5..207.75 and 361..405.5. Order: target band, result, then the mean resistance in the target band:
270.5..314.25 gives 4.9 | 26.5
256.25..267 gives -3.8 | 36.9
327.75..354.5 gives -2.3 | 36.5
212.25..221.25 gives -3.2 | 32.2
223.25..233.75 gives -4.9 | 36.1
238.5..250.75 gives -5.0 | 36.5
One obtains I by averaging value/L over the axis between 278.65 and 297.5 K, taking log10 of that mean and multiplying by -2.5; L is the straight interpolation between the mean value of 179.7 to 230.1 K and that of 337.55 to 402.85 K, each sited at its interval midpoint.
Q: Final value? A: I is 0.50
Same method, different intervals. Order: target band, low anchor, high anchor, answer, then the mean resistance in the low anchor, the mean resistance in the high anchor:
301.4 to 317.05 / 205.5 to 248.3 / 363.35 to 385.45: 0.047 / 35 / 36.1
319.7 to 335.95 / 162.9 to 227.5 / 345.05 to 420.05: -0.014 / 26.7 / 37.1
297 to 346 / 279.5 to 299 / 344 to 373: -0.211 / 21.5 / 37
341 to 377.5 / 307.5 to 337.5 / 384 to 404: -0.031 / 34.1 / 37.5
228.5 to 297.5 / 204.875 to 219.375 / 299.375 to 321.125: 0.090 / 32.5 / 33.6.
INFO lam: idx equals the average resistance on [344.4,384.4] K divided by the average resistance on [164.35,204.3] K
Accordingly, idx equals 1.6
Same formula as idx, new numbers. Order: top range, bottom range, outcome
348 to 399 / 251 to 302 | 1.33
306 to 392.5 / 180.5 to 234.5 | 1.26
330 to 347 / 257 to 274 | 1.05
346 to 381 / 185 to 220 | 1.38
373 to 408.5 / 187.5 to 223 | 1.31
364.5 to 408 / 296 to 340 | 1.07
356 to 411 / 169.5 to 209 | 1.63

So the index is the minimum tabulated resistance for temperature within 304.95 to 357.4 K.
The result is 32.65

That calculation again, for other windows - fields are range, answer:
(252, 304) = 16.14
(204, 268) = 30.37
